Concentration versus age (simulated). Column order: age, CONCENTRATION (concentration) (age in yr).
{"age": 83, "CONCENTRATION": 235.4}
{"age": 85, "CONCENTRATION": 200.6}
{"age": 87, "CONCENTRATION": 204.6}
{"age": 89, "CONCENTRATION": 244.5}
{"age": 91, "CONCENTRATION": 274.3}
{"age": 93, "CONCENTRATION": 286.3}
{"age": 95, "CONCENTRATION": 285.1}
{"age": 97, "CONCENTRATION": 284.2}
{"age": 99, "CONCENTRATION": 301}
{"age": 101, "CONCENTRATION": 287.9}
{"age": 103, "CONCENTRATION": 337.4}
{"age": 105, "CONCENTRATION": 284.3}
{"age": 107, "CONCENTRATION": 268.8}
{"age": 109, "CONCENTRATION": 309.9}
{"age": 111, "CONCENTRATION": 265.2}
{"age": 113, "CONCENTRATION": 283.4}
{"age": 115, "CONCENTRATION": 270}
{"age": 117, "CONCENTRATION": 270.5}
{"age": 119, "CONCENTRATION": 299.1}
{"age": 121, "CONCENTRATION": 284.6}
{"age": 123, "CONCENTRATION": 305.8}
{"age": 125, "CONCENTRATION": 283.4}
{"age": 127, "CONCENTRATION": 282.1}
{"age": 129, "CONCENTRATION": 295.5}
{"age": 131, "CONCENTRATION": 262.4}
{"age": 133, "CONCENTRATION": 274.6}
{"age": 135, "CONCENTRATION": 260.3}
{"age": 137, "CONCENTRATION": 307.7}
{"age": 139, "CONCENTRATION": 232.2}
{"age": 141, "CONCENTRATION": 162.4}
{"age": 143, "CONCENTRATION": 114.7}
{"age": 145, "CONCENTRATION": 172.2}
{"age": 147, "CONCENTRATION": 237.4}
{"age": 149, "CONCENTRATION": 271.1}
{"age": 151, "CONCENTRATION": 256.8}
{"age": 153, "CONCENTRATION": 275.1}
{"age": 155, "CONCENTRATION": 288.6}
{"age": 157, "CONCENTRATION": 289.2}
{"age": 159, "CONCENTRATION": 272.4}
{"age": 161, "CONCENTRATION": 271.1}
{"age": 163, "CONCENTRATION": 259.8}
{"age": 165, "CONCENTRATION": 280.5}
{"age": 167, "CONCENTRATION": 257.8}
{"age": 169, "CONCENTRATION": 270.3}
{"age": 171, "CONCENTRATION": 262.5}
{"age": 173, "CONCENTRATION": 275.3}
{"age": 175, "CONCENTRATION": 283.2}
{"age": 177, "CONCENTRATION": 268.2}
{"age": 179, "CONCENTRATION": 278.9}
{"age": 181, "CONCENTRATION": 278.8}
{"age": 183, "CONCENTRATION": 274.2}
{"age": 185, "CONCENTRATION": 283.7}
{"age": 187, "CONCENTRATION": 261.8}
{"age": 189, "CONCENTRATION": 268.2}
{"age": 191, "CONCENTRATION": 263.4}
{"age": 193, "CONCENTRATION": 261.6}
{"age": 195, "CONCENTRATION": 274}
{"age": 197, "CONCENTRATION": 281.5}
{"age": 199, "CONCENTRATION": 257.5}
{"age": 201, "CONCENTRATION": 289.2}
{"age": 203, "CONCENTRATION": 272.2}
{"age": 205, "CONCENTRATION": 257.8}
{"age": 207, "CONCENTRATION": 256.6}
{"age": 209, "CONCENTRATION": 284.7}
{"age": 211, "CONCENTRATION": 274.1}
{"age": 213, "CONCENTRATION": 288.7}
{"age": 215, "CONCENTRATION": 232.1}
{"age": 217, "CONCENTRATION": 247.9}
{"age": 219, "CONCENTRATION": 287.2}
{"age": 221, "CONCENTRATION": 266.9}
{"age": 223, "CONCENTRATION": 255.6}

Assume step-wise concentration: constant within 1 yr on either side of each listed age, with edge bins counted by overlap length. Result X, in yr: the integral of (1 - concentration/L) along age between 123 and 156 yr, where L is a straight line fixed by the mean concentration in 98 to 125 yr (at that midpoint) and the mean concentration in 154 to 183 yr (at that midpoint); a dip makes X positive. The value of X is 3.7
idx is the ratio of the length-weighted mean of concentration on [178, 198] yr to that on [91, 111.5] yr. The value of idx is 0.94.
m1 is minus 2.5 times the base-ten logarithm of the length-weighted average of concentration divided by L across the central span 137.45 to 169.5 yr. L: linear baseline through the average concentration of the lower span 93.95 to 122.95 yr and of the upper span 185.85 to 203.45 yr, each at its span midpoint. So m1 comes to 0.14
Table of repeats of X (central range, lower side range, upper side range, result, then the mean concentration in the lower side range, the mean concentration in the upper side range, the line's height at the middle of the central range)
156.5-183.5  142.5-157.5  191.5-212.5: -2.19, 241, 271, 252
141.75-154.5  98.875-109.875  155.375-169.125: 2.54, 298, 272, 279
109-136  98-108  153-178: 0.75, 296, 273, 289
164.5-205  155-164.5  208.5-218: -0.23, 275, 264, 270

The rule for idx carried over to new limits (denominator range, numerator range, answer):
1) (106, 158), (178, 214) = 1.04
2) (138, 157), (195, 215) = 1.20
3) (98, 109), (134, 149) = 0.73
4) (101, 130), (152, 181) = 0.95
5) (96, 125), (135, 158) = 0.82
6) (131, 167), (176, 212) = 1.09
